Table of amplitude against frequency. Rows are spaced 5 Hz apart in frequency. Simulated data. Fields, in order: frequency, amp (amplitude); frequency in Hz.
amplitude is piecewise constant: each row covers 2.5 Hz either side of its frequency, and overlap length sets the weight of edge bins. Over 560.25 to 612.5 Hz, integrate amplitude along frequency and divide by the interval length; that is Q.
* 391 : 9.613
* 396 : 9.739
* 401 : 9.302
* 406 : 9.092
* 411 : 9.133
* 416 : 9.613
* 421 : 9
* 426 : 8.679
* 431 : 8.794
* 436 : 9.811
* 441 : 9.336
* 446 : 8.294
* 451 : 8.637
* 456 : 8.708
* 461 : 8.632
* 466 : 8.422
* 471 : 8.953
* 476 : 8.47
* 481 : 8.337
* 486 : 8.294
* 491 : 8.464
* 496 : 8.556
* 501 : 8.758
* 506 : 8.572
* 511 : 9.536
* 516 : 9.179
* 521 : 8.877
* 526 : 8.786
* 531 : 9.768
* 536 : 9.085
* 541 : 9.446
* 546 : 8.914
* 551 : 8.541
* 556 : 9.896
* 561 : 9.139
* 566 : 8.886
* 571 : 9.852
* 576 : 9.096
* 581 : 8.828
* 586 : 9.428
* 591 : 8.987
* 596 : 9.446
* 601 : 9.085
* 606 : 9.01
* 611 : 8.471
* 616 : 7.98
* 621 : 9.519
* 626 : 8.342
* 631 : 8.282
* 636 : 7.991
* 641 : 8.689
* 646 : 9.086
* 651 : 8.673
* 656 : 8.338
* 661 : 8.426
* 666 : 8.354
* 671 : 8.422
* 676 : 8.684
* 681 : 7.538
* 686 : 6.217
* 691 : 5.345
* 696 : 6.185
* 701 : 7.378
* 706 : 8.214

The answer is 9.12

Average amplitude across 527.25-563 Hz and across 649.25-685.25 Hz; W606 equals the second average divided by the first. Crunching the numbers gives 0.89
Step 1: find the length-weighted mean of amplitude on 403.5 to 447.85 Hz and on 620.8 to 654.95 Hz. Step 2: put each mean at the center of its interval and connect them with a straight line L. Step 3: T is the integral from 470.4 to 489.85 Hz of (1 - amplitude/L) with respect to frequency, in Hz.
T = 1.1 Hz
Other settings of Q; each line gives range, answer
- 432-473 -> 8.85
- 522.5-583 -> 9.18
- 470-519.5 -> 8.71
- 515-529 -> 8.95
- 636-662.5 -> 8.59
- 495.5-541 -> 9.06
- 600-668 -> 8.58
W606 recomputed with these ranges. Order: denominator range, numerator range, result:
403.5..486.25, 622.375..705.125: 0.89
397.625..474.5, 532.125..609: 1.02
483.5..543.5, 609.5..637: 0.95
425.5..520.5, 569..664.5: 1.00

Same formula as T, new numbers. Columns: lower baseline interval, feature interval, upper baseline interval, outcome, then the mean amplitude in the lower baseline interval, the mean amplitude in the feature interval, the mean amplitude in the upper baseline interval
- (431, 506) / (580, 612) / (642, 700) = -3.8 Hz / 8.69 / 9.07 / 7.77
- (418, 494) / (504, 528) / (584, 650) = -0.7 Hz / 8.73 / 9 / 8.79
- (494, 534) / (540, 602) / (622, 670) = -2.9 Hz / 9.01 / 9.19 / 8.5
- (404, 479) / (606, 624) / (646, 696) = -1.5 Hz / 8.9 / 8.7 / 7.76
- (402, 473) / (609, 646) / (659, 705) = -3.6 Hz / 8.94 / 8.51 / 7.41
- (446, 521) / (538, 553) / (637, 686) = -0.8 Hz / 8.67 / 8.99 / 8.34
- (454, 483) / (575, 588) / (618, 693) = -1.2 Hz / 8.59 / 9.11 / 8.14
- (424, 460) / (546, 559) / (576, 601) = -0.1 Hz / 8.89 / 9.16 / 9.16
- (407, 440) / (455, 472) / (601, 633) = 0.8 Hz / 9.18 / 8.65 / 8.64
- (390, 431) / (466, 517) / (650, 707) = 0.3 Hz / 9.23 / 8.68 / 7.61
